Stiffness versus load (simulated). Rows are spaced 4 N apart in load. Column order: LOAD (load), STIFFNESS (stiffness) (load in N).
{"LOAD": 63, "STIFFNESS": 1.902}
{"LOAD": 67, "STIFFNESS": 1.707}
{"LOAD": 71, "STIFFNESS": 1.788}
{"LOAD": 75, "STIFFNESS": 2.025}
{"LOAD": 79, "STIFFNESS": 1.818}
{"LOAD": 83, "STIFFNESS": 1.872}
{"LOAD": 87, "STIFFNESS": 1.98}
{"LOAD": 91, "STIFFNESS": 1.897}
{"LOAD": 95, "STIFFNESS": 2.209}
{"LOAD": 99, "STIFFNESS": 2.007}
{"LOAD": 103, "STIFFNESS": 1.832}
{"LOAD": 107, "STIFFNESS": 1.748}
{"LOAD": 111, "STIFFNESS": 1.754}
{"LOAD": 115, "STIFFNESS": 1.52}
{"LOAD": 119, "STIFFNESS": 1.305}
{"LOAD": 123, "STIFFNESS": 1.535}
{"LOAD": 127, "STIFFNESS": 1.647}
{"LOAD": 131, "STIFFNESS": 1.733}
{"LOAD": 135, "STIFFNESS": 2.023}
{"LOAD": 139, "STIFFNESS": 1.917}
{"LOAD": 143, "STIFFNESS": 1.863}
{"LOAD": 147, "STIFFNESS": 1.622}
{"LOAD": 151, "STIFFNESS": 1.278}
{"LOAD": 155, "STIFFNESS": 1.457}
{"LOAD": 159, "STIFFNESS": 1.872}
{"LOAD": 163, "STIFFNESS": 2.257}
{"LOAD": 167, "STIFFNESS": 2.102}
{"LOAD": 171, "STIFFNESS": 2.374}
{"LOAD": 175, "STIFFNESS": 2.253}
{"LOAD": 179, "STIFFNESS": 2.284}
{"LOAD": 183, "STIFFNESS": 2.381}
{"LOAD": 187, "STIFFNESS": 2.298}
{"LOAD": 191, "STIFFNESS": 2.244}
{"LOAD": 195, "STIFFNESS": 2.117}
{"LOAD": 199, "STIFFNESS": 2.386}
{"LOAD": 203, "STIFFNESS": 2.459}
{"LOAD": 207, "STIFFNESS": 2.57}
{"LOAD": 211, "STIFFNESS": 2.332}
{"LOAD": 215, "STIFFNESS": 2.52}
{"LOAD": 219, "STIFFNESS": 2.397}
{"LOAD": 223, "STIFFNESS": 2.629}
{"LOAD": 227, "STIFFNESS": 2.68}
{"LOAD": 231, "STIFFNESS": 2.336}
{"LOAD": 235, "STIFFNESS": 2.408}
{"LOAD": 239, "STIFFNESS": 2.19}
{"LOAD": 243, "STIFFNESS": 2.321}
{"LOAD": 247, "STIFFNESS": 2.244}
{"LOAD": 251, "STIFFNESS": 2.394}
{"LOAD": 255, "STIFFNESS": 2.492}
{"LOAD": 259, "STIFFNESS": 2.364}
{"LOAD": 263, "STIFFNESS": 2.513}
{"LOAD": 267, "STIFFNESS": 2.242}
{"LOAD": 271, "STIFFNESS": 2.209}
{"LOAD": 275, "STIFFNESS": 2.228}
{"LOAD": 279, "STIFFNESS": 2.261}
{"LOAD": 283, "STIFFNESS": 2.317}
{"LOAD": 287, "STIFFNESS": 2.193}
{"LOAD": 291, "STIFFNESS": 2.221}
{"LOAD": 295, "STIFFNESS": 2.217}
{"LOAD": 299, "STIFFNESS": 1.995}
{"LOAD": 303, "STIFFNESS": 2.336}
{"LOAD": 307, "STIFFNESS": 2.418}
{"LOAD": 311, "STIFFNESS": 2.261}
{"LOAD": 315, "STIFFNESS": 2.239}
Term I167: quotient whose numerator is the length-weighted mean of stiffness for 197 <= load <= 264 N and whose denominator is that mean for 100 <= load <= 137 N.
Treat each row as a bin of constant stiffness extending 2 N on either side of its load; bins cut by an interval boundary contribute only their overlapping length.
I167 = 1.4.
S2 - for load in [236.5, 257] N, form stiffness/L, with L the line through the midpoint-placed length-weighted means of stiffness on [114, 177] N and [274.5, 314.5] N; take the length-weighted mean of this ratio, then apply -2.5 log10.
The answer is -0.11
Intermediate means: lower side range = 1.8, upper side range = 2.25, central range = 2.33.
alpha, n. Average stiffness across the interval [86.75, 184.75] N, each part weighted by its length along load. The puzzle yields 1.87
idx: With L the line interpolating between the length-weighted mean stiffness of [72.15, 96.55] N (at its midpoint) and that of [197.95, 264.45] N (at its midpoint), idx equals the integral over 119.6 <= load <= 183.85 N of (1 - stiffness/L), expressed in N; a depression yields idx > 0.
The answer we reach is 8.5 N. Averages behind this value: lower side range 1.96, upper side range 2.43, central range 1.89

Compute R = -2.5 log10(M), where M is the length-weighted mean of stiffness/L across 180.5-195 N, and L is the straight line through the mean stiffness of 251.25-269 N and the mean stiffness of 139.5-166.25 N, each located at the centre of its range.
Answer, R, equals -0.16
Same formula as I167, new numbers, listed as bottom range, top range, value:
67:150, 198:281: 1.33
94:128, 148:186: 1.18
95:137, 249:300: 1.32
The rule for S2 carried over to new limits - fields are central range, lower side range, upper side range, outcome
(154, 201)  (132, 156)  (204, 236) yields -0.069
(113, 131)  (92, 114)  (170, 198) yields 0.284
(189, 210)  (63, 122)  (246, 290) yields -0.113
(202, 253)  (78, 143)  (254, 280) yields -0.108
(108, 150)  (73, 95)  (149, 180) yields 0.166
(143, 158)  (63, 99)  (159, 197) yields 0.363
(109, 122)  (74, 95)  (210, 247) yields 0.316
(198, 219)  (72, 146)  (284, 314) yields -0.202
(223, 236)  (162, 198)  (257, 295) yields -0.106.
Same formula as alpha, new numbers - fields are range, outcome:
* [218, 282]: 2.37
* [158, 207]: 2.27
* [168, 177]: 2.29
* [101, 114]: 1.76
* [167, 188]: 2.3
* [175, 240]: 2.39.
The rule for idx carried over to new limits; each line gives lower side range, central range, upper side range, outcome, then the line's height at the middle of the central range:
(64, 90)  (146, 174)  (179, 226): 4.4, 2.22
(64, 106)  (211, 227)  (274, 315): -2.9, 2.12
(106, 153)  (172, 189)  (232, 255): -3.0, 1.96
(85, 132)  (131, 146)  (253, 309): -0.3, 1.86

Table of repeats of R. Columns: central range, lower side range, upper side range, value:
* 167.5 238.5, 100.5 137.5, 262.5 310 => -0.21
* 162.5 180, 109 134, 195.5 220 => -0.09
